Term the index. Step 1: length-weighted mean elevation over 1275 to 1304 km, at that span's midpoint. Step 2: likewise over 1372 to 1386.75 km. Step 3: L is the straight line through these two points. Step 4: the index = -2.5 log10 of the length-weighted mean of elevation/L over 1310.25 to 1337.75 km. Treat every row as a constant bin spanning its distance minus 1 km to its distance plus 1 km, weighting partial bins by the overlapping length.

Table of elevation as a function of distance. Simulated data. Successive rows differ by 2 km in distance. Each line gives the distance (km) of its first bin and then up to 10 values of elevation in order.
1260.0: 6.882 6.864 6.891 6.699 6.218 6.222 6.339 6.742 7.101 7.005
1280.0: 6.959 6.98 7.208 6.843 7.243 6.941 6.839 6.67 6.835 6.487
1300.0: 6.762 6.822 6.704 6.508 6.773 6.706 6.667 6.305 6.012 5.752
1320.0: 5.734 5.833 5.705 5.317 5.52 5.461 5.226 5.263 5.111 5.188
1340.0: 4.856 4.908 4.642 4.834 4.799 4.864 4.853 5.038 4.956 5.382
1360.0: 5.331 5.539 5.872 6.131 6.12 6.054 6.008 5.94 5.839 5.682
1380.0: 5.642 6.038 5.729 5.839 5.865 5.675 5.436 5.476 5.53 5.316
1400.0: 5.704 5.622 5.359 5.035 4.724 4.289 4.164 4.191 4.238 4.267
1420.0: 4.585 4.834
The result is 0.14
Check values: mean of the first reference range 6.9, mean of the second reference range 5.83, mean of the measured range 5.7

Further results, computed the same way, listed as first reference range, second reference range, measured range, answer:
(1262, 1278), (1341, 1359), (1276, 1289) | -0.11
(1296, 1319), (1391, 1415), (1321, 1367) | 0.14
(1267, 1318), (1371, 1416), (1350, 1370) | 0.07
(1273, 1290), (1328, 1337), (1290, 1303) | -0.04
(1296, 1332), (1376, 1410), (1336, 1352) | 0.21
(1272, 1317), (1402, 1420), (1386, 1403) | -0.14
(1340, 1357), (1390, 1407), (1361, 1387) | -0.14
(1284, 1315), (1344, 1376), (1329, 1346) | 0.17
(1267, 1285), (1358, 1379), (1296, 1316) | -0.03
